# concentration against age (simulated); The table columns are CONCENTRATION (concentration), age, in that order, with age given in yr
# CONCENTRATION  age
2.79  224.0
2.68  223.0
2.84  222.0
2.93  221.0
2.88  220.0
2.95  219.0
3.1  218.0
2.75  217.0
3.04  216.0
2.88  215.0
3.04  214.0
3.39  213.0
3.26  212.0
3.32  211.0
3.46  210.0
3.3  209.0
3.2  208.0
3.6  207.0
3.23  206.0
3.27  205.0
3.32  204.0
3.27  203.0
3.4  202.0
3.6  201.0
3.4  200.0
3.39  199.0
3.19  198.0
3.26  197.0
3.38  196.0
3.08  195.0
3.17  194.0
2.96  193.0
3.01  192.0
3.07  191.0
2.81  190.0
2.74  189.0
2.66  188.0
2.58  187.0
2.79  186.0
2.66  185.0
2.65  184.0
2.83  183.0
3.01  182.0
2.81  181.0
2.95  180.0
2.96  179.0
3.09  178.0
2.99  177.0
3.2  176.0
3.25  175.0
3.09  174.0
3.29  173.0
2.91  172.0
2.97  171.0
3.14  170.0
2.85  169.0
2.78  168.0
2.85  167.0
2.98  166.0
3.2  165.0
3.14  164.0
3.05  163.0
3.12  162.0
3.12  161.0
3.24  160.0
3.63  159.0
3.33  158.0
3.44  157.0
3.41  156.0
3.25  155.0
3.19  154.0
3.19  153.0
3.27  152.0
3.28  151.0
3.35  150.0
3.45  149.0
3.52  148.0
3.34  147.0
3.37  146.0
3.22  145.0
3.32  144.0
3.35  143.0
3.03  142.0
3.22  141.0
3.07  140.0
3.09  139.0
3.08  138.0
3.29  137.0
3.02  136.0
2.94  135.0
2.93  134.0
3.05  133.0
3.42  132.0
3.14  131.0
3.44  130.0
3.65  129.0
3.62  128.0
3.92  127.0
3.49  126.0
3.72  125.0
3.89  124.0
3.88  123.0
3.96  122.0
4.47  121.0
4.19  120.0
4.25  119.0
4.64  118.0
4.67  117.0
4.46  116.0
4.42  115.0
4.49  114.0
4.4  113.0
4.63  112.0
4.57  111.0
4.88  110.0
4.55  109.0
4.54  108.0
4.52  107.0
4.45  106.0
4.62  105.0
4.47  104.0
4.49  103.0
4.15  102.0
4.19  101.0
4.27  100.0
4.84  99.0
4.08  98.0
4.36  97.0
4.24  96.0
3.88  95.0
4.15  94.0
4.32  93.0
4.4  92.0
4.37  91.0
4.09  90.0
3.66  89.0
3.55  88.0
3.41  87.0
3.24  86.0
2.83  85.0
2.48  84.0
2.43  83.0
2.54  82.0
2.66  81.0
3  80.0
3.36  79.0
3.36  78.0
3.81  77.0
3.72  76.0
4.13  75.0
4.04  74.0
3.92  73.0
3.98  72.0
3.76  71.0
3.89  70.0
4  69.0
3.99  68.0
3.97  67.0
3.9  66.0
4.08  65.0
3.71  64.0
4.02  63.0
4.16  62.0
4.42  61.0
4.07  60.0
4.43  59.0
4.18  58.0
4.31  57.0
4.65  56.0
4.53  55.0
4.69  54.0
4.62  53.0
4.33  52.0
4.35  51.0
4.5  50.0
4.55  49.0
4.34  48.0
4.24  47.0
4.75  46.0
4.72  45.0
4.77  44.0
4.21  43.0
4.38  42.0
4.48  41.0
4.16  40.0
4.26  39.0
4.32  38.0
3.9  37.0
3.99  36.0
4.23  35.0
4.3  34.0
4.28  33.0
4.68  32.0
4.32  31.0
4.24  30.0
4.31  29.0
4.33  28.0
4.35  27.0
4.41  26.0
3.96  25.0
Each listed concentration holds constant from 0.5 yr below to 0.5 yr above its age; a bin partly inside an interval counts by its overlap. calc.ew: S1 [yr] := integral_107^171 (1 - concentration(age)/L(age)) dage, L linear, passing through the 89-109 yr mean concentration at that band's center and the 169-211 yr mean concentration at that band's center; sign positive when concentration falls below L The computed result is 4.0 yr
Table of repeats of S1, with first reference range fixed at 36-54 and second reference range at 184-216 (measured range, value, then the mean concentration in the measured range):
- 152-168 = 1.2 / 3.2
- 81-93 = 2.0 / 3.37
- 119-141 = 1.3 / 3.5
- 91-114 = -2.8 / 4.41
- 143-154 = 0.7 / 3.33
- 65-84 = 2.7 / 3.57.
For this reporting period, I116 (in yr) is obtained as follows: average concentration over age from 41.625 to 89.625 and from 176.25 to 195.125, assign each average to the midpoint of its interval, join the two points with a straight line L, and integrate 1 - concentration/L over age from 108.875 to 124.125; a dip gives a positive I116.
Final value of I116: -4.0 yr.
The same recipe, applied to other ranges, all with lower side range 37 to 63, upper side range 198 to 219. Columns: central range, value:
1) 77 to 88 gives 3.1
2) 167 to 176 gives 1.2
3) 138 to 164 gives 2.8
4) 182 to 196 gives 2.1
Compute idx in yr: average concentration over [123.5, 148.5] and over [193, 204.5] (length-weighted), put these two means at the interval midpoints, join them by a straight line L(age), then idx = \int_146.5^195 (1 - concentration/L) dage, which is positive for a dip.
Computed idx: 3.5 yr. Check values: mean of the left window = 3.33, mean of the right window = 3.3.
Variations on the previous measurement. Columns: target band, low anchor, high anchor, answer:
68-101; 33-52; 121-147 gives 1.51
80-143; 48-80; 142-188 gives -3.61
